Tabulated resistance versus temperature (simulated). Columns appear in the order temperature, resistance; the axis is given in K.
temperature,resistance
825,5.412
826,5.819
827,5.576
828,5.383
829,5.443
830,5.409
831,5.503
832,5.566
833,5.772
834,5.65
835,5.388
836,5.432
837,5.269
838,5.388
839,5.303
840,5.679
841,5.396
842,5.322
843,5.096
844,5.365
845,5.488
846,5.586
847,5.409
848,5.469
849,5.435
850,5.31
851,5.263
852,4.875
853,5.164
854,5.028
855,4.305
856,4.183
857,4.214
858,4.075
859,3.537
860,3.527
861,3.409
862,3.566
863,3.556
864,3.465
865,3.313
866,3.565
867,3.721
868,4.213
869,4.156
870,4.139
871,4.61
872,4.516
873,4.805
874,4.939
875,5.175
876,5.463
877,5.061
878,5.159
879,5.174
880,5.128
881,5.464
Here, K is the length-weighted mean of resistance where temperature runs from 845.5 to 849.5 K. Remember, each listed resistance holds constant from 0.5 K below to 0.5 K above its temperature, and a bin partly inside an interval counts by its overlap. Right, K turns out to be 5.47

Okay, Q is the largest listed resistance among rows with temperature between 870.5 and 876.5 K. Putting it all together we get 5.463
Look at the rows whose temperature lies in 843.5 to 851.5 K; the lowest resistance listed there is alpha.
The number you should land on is 5.263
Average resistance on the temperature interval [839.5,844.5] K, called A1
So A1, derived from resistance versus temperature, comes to 5.37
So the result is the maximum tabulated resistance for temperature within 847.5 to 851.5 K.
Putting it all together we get 5.469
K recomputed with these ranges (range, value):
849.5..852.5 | 5.15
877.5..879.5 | 5.17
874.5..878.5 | 5.21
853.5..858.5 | 4.36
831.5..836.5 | 5.56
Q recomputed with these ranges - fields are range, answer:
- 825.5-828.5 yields 5.819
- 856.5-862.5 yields 4.214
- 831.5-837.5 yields 5.772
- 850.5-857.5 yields 5.263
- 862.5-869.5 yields 4.213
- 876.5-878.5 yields 5.159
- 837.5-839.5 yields 5.388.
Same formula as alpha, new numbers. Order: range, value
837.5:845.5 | 5.096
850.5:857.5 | 4.183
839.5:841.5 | 5.396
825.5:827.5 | 5.576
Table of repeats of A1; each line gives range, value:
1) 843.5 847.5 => 5.46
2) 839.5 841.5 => 5.54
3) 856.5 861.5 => 3.75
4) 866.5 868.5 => 3.97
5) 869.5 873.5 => 4.52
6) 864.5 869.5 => 3.79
